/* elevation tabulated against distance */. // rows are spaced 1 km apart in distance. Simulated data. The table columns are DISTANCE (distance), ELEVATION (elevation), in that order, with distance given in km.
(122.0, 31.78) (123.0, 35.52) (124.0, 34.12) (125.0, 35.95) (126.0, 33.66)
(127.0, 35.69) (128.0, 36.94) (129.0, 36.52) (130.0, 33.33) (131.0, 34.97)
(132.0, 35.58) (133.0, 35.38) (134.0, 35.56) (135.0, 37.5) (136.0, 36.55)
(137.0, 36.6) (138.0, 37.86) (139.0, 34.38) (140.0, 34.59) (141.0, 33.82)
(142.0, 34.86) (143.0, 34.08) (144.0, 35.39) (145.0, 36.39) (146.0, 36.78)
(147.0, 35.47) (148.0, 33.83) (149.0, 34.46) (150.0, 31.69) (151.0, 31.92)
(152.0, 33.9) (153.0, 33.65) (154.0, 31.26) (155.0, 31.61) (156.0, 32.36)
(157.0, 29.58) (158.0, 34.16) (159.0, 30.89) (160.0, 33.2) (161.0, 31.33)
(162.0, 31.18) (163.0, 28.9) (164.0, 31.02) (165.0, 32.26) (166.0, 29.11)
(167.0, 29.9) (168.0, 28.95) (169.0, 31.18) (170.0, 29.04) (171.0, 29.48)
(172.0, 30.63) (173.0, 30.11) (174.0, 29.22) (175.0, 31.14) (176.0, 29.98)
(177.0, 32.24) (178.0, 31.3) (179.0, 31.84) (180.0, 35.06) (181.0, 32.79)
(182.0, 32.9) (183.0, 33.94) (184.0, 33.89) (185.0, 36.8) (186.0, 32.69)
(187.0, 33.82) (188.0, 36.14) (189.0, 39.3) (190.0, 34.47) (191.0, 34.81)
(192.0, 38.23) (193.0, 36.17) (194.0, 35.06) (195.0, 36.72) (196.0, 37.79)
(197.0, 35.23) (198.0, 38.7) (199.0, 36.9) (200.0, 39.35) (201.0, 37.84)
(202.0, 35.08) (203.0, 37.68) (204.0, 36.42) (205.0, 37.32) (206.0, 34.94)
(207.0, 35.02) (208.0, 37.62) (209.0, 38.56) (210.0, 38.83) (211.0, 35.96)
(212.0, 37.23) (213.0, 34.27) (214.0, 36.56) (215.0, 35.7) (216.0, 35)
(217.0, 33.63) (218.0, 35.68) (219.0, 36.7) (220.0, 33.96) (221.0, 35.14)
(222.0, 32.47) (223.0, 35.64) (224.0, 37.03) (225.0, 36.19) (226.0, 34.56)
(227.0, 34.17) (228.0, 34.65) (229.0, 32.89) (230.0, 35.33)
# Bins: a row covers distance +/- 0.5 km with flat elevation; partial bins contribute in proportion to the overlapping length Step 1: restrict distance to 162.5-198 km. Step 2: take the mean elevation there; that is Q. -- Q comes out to 33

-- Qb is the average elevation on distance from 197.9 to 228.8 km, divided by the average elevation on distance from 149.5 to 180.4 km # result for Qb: 1.15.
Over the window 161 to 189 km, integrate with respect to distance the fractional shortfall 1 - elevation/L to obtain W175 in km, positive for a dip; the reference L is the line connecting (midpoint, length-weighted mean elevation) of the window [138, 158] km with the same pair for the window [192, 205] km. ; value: 2.92 km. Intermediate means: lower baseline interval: 33.8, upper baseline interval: 37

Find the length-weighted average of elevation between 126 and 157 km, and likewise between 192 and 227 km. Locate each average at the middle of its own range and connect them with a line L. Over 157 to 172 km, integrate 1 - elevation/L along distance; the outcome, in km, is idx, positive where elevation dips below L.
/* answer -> 1.9 km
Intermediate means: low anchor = 34.7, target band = 30.7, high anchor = 36.2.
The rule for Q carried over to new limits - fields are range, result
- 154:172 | 30.8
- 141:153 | 34.4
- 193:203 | 37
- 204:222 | 35.9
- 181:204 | 36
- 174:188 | 32.9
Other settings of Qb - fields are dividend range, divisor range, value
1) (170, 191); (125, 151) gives 0.93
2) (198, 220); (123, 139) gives 1.02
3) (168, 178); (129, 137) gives 0.85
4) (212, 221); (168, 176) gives 1.18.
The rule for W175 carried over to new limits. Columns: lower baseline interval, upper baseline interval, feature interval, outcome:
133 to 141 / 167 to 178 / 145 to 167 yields 0.37 km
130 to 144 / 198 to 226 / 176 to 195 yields 0.77 km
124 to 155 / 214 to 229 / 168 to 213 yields 0.36 km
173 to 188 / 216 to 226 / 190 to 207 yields -1.44 km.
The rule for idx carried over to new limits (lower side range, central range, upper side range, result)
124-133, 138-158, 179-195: 0.8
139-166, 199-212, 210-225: -0.7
